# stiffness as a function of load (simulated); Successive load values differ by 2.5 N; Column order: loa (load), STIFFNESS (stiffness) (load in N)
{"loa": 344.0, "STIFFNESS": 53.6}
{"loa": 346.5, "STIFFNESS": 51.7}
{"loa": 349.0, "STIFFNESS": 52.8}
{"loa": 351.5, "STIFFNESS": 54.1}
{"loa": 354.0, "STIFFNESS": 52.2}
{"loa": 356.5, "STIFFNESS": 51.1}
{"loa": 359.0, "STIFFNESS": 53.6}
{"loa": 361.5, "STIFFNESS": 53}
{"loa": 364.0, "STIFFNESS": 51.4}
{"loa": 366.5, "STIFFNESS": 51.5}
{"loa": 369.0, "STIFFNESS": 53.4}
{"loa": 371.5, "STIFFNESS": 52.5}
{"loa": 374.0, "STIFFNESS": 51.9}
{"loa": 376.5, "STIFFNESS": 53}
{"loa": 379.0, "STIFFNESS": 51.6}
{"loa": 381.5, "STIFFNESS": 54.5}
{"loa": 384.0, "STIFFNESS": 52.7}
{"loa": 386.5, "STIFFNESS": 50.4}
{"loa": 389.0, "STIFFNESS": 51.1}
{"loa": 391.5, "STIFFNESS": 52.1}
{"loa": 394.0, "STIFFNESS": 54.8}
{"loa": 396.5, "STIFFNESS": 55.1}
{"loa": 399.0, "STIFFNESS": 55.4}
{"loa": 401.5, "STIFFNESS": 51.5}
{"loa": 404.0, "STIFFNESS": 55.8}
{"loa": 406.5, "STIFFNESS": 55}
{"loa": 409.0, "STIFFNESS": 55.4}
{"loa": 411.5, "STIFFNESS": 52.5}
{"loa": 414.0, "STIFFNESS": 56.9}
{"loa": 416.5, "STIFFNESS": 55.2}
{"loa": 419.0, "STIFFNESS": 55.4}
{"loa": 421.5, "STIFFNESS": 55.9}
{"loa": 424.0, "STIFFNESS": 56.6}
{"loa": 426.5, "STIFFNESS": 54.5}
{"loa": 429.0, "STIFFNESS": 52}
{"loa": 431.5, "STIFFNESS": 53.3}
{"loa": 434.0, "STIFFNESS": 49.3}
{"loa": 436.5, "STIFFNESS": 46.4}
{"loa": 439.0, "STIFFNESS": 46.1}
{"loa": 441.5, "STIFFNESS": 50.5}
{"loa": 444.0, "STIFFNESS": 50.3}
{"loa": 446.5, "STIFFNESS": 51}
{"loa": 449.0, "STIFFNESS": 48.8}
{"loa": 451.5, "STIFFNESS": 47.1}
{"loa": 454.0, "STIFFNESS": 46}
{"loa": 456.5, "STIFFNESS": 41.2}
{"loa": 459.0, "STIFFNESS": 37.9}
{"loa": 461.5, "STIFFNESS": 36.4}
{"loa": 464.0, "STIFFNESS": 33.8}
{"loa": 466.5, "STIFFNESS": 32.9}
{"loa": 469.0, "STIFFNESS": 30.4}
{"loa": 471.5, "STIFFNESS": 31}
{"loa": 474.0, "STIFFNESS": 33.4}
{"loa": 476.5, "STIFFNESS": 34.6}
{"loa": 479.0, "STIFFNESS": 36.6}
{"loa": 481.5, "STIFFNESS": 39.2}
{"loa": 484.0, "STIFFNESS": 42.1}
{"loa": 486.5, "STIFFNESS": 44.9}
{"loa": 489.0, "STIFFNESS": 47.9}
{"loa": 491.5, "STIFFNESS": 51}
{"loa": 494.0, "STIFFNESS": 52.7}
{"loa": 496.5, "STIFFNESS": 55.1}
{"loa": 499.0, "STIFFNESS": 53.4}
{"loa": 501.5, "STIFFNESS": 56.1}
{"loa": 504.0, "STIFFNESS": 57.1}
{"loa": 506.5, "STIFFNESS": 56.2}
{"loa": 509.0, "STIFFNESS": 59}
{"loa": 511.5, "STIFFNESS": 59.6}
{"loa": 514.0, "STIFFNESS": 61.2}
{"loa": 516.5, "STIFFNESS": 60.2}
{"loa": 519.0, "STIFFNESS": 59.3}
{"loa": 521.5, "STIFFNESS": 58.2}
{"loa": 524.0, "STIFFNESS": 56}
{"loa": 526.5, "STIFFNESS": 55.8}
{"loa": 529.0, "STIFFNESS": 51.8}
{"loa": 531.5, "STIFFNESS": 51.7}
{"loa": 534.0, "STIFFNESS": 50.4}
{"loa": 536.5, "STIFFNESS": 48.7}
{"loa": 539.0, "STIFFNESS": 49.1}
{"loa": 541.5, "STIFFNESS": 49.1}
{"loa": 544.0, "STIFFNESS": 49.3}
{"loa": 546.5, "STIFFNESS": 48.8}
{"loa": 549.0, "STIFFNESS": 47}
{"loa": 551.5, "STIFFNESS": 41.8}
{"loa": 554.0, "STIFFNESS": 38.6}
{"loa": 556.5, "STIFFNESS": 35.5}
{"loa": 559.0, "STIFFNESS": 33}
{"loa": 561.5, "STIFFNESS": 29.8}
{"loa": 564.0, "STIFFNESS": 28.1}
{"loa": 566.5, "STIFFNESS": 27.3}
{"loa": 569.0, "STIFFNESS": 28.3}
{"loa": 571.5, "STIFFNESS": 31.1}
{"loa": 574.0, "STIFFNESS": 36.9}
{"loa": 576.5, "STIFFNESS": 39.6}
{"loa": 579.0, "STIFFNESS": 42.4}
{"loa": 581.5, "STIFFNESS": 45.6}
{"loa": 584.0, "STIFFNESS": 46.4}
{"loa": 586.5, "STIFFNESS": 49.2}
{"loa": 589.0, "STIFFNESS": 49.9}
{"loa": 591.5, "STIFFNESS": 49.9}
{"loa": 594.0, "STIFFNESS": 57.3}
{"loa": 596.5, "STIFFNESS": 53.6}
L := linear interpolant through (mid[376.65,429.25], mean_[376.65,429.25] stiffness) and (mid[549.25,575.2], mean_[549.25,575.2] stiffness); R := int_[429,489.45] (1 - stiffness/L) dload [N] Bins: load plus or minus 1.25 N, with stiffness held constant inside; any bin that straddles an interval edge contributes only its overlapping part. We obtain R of 6.0 N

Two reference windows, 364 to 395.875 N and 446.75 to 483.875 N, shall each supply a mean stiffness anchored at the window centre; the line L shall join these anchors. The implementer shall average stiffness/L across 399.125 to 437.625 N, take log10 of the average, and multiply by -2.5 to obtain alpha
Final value -0.168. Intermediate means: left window 52.5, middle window 53.8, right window 38.3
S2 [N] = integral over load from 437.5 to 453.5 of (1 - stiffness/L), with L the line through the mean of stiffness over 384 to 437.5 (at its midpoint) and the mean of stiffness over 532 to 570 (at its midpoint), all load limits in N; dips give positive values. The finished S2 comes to 0.5 N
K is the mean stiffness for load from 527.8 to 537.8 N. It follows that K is 50.6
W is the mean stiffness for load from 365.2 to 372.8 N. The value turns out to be 52.5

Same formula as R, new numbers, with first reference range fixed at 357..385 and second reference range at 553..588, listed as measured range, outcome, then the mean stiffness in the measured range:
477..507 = -4.2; 48.8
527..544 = -4.7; 50.3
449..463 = 1.1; 42.2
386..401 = -0.7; 53.2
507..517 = -4.5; 59.7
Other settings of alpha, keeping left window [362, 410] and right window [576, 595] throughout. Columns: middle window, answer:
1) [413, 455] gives 0.007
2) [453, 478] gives 0.388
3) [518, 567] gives 0.075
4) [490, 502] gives -0.068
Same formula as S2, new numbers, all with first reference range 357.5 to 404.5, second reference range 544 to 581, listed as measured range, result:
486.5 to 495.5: -1.4 N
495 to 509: -4.5 N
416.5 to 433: -1.9 N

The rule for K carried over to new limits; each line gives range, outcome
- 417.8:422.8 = 55.7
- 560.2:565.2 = 29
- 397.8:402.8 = 53.5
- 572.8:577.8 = 38.3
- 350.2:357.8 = 52.5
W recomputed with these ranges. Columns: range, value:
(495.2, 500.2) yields 54.2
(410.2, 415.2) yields 54.7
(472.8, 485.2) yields 37.2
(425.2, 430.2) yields 53.3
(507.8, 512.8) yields 59.3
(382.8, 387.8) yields 51.5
